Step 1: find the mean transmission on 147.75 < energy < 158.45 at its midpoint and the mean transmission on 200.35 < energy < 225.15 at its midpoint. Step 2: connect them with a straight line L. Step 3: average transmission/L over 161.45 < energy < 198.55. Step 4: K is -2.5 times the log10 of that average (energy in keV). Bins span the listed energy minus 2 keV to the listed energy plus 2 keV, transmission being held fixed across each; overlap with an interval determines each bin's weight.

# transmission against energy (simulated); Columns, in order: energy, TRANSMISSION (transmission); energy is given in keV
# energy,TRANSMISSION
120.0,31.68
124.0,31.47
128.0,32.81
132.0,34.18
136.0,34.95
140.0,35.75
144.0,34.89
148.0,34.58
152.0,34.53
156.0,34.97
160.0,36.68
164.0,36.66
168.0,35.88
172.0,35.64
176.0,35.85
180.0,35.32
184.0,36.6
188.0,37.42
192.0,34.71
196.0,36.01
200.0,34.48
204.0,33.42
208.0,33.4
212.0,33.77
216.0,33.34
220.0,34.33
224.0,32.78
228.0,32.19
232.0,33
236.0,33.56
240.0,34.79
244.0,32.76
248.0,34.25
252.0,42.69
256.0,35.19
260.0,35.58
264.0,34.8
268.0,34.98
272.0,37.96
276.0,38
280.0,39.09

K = -0.05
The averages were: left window 34.8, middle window 36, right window 33.6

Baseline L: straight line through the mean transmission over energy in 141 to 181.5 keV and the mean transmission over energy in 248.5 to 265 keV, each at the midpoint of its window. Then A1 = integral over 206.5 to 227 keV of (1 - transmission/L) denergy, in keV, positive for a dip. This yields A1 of 1.6 keV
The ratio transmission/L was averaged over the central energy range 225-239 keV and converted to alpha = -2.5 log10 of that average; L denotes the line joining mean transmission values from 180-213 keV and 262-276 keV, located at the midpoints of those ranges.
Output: 0.08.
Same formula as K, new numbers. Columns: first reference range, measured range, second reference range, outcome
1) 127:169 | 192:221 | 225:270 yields 0.03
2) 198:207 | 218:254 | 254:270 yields 0.00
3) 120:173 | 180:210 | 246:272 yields 0.01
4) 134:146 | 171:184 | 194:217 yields -0.04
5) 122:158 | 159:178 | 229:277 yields -0.05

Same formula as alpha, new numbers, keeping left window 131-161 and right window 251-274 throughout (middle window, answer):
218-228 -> 0.09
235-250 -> 0.08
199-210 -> 0.07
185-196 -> -0.01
